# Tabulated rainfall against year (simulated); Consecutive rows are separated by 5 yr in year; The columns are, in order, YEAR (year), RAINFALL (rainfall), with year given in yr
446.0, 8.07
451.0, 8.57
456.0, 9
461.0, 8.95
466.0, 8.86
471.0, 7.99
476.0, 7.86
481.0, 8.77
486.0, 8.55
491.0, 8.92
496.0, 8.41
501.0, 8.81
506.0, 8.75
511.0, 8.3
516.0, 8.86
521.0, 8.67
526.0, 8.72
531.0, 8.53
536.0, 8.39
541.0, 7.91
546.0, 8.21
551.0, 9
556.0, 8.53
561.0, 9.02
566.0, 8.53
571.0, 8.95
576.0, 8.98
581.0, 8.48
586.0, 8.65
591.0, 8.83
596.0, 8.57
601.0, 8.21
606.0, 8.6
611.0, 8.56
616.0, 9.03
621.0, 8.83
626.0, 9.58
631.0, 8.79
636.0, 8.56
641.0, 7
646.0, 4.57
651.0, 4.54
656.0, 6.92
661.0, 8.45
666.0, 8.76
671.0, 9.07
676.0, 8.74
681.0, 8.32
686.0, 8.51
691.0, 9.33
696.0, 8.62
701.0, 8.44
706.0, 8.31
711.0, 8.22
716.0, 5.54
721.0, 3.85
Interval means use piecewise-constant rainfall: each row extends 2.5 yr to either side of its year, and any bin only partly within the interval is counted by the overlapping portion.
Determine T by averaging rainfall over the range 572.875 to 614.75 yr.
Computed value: 8.63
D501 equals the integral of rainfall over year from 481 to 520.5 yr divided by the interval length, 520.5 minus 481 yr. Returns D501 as 8.66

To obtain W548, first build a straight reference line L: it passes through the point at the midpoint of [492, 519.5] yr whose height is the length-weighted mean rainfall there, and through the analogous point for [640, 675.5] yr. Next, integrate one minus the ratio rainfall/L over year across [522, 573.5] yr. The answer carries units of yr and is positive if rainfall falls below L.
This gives -2.2 yr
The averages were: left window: 8.64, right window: 7.14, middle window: 8.58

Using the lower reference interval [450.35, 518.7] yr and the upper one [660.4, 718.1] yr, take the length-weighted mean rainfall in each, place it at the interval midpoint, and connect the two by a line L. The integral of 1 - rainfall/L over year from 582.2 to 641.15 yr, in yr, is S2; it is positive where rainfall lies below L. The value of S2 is -1.4 yr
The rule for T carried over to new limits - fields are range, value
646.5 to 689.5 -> 7.79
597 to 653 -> 7.89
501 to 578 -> 8.63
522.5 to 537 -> 8.57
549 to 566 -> 8.8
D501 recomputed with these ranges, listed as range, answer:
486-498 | 8.65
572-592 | 8.74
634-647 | 6.89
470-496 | 8.44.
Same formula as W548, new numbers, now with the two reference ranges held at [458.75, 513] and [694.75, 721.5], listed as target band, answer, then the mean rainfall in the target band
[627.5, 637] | -1.26 yr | 8.79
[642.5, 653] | 3.95 yr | 4.79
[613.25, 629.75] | -2.73 yr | 9.11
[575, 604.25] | -2.22 yr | 8.6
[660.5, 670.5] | -1.52 yr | 8.73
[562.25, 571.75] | -0.73 yr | 8.74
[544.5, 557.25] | -0.64 yr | 8.61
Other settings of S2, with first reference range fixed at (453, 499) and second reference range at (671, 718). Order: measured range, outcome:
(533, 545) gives 0.47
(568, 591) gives -0.85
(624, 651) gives 3.24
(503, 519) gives -0.18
